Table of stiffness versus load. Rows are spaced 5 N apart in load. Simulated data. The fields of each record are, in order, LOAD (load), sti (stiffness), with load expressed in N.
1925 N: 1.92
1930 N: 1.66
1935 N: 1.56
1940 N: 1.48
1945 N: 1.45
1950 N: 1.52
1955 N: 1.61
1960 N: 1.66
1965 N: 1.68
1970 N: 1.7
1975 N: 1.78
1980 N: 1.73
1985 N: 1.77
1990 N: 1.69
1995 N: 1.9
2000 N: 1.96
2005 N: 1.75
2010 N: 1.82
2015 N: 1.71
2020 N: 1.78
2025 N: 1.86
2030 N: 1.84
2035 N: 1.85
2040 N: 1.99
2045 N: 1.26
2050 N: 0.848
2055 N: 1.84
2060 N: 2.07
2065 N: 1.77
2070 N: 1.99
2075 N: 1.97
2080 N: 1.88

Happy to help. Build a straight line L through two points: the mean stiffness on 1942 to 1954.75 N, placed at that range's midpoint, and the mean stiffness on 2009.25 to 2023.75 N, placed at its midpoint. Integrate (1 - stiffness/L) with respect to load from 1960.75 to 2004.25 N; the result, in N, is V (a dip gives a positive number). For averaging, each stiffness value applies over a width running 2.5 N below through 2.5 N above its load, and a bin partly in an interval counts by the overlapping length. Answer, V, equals -3.46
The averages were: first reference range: 1.51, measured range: 1.77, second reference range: 1.77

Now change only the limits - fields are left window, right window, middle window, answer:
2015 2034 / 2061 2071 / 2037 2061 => 3.6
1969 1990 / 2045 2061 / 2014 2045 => -4.5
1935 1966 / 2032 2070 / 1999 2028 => -3.0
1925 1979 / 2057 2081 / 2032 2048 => 1.6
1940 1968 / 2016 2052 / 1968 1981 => -1.2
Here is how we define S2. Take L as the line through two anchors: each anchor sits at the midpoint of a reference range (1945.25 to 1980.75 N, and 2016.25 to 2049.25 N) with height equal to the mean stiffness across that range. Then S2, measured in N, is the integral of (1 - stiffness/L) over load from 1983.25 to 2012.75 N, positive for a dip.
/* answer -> -2.3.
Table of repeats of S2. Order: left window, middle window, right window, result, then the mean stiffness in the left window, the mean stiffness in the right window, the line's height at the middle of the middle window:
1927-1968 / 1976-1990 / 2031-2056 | -1.5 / 1.58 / 1.56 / 1.57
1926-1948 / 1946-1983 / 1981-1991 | 0.0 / 1.56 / 1.74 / 1.66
